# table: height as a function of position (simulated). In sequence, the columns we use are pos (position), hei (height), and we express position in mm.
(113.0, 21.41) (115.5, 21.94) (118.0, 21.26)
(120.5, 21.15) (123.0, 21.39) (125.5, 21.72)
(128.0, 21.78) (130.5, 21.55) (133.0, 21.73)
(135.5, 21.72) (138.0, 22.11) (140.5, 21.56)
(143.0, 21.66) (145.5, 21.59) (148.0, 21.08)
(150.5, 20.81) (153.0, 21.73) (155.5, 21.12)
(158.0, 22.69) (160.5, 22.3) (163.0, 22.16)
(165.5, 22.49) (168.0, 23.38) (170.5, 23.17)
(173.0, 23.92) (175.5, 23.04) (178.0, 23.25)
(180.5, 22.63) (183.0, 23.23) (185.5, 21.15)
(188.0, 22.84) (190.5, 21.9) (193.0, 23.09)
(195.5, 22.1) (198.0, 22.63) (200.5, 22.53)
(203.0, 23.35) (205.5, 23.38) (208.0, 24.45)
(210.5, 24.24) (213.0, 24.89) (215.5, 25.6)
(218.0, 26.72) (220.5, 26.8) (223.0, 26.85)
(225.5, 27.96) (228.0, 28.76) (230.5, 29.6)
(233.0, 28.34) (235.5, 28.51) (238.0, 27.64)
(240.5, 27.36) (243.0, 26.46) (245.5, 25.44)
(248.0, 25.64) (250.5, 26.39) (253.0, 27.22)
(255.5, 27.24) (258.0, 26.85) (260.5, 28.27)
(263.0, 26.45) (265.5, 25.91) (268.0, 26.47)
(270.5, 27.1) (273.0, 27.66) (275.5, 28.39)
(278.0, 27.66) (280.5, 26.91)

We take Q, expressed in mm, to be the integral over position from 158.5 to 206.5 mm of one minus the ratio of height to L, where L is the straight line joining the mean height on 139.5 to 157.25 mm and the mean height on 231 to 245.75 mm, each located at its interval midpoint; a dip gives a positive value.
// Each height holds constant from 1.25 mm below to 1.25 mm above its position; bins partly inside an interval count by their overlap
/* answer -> 1.9 mm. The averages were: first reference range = 21.4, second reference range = 27.5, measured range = 22.8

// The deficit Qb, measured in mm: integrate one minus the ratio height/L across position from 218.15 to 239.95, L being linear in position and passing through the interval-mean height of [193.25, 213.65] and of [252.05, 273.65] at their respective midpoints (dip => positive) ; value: -2.6 mm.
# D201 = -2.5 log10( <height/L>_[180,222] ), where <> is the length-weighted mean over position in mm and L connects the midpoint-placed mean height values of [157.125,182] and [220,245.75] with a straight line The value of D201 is 0.07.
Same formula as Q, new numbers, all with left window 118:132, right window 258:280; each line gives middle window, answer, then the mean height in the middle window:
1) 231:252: -0.8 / 27.1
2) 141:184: 1.2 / 22.3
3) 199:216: 0.5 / 24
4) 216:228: -0.9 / 27.2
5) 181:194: 0.8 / 22.4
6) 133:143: 0.1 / 21.8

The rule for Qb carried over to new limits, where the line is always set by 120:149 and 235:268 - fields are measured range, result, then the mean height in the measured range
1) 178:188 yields 0.53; 22.5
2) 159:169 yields 0.15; 22.6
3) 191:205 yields 0.98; 22.7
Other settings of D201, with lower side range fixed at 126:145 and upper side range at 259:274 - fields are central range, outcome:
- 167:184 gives 0.00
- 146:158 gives 0.05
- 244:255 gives 0.00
